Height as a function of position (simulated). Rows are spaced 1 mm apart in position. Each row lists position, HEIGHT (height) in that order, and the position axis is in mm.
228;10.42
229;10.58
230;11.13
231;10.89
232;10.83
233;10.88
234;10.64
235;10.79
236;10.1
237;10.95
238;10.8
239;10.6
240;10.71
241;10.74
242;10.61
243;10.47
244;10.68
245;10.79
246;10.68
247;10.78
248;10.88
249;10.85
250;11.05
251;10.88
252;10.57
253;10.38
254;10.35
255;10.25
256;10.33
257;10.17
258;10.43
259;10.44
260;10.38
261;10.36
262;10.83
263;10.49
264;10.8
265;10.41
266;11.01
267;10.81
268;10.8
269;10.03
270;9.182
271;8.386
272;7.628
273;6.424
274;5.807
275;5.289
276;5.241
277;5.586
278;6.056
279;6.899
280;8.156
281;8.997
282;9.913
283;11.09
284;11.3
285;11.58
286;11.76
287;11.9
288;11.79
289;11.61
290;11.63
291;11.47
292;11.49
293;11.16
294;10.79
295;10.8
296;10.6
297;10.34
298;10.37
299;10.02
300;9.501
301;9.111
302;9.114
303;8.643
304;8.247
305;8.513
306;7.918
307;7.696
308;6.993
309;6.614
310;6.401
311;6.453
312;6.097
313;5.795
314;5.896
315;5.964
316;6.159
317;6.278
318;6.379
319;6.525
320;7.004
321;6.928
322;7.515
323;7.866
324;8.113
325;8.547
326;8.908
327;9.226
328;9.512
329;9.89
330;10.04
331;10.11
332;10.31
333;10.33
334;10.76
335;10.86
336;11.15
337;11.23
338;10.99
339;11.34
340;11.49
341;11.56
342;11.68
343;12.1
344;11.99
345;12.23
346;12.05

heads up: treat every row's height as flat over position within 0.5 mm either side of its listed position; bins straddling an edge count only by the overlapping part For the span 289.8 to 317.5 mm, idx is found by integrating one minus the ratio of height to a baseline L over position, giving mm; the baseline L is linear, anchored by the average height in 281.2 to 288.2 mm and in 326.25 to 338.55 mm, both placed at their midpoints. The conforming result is 6.0 mm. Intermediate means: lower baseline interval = 11.2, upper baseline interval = 10.3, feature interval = 8.54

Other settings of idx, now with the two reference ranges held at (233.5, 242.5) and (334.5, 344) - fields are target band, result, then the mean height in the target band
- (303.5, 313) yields 3.43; 7.14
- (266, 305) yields 5.48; 9.47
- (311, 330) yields 6.51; 7.41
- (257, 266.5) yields 0.25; 10.6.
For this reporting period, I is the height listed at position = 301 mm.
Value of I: 9.111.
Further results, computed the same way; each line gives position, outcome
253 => 10.38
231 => 10.89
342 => 11.68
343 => 12.1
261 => 10.36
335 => 10.86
